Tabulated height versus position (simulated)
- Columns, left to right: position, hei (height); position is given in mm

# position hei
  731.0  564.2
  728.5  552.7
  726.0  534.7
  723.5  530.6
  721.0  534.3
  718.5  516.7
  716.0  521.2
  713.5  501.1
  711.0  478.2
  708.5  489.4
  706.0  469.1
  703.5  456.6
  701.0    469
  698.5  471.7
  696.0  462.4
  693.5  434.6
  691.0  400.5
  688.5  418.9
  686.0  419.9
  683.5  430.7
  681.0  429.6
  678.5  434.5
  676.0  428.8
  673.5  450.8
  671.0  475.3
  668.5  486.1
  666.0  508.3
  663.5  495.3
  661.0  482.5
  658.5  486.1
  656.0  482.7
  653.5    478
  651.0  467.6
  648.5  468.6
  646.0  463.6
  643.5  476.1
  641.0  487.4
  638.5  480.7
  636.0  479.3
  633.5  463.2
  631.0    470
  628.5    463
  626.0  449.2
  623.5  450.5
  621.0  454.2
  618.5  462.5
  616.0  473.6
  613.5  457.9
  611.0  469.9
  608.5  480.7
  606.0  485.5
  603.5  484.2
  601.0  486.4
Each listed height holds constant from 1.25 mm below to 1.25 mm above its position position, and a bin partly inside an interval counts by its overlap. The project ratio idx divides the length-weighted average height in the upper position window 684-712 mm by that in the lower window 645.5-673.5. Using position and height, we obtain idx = 0.94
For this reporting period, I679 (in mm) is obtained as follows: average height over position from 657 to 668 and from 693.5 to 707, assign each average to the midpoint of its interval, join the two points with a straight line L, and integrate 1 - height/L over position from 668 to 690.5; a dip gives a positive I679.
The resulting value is 1.9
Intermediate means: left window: 492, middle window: 439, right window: 463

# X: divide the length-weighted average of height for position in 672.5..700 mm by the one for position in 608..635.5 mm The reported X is 0.9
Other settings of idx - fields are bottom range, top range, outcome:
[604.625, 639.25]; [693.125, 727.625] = 1.06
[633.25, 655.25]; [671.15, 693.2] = 0.91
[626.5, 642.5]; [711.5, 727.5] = 1.10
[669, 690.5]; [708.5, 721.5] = 1.16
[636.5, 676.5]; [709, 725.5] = 1.08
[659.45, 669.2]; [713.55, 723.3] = 1.06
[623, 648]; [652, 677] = 1.02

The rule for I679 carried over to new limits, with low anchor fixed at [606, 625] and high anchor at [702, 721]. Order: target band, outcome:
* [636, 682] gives 0.6 mm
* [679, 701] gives 2.3 mm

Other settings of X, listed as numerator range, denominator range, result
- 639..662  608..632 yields 1.03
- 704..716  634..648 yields 1.02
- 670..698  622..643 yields 0.93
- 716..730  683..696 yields 1.26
